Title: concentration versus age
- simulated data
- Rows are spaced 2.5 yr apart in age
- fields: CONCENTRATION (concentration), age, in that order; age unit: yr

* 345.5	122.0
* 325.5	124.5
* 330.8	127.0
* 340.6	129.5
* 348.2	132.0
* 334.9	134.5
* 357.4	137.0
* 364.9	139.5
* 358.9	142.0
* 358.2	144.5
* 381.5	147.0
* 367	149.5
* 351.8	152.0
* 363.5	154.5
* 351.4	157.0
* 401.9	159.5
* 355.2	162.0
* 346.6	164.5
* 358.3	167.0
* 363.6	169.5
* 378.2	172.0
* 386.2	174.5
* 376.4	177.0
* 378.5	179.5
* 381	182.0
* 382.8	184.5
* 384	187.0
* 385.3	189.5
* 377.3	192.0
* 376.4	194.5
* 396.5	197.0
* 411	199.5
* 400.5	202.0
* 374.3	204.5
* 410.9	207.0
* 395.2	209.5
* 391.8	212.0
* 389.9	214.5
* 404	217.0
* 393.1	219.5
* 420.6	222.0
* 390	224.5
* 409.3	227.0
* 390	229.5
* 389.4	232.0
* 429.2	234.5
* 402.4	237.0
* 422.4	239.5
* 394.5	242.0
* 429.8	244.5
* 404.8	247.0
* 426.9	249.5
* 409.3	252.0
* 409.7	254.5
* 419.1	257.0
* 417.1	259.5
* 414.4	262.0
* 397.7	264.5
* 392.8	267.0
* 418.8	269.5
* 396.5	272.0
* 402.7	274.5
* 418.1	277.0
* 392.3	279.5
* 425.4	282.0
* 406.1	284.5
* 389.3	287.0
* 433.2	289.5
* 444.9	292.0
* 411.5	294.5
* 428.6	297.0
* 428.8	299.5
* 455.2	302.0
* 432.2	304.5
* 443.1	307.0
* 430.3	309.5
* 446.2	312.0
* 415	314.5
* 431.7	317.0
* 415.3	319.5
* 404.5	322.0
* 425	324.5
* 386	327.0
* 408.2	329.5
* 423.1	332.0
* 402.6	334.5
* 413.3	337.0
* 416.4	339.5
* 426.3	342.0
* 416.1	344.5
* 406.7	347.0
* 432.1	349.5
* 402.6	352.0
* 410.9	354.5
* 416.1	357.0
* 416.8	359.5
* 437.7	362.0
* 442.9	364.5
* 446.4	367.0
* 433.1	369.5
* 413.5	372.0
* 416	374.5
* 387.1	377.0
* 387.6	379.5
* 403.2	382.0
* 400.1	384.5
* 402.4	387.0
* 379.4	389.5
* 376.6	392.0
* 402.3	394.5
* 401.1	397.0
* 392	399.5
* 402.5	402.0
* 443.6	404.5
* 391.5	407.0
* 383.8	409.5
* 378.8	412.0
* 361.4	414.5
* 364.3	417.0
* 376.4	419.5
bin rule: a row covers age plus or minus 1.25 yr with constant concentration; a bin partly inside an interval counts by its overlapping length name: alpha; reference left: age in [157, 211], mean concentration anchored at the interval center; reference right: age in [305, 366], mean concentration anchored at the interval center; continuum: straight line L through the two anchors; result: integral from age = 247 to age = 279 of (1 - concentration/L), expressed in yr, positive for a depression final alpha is -0.66 yr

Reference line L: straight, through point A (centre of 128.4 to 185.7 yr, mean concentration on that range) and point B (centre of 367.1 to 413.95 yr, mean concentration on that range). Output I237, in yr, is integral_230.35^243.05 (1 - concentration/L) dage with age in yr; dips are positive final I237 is -1.02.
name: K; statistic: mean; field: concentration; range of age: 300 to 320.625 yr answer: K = 434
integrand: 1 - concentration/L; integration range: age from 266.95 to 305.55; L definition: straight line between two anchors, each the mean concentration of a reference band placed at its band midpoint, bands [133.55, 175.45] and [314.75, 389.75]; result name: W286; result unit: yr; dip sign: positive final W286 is -2.0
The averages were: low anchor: 364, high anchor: 414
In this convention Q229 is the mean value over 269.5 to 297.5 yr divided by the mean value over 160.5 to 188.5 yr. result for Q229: 1.11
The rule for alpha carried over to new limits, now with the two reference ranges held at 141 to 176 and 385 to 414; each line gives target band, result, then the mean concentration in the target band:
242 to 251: -1.0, 417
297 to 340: -4.2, 422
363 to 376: -1.3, 430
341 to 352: -0.8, 418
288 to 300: -1.5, 429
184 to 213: -1.6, 391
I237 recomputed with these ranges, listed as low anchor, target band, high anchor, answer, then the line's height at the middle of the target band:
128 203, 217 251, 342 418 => -2.3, 382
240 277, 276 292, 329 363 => -0.1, 412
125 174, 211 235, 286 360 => -0.9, 385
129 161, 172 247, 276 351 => -2.4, 383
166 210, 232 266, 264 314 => -0.6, 406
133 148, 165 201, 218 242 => 0.0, 381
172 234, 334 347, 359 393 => -0.3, 406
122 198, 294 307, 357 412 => -1.4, 391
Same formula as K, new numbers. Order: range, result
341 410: 410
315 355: 414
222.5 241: 405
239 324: 418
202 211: 394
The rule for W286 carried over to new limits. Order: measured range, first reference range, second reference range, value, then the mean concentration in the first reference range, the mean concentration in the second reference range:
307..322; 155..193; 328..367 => -0.6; 374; 419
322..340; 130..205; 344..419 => -0.6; 371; 405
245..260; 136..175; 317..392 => -1.0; 365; 413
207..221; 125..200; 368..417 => -0.8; 367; 397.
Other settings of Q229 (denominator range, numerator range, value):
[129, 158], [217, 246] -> 1.14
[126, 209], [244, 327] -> 1.13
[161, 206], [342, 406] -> 1.09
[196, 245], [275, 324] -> 1.05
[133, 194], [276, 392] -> 1.13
